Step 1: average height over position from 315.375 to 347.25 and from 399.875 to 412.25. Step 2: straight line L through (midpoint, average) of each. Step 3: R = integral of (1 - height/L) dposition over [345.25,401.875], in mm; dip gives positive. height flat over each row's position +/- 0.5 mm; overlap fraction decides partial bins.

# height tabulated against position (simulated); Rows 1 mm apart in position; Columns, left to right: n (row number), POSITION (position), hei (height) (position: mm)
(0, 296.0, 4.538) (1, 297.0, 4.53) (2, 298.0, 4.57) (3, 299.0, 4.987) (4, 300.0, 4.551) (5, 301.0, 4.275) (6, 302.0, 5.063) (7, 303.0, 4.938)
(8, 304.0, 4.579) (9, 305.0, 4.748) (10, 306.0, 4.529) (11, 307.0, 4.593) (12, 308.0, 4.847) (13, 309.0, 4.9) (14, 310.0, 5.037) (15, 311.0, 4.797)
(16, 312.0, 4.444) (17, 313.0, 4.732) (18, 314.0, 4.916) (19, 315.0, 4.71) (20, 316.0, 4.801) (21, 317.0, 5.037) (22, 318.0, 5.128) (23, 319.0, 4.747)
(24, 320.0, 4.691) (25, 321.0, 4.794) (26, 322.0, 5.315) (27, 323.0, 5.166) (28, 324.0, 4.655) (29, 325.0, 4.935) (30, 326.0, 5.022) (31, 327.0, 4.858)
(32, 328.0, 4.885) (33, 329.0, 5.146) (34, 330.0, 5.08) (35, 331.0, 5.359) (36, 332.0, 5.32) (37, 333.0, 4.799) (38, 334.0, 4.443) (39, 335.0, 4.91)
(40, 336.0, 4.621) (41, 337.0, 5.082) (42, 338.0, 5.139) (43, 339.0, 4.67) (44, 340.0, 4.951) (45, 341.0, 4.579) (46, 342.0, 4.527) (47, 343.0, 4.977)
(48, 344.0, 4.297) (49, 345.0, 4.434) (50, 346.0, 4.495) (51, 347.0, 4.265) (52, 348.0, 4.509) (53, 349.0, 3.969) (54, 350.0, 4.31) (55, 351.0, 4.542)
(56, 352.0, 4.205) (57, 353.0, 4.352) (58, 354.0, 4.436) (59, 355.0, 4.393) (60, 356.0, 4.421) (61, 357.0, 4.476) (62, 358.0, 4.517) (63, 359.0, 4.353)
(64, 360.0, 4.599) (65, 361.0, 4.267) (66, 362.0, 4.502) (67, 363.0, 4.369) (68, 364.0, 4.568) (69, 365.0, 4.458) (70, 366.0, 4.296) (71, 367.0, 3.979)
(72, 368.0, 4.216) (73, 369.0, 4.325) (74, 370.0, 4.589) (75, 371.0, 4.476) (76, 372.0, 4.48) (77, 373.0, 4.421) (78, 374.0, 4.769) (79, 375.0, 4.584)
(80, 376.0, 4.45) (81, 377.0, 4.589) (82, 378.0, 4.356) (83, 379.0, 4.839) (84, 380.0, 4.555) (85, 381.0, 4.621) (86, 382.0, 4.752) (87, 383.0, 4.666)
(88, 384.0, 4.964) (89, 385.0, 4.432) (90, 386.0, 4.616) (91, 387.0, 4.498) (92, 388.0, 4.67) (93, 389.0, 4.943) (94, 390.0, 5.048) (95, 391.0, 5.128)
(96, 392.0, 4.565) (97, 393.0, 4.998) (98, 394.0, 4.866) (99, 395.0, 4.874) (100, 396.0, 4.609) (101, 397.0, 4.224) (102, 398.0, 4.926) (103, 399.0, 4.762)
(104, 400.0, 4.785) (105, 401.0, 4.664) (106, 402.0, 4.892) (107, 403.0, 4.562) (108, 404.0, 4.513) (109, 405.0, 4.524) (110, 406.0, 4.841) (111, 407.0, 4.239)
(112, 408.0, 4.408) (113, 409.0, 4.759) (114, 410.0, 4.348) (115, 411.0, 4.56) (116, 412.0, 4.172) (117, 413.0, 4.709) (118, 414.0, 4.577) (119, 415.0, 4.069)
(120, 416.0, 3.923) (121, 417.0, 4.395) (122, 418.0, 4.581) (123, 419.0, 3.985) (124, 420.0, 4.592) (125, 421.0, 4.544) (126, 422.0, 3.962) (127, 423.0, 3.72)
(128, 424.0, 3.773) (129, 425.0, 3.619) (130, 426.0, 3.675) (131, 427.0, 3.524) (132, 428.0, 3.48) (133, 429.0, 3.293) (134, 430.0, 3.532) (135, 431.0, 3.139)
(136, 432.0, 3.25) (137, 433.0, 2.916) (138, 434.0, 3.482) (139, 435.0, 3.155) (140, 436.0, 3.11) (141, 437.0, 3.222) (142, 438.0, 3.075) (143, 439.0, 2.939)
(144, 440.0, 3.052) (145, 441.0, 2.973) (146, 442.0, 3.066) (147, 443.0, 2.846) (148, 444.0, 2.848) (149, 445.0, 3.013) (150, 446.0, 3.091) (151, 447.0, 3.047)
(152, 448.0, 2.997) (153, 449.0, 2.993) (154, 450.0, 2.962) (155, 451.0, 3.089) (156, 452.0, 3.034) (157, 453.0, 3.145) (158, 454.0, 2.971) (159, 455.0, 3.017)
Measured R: 1.7 mm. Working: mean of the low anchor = 4.85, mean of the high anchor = 4.56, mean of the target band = 4.55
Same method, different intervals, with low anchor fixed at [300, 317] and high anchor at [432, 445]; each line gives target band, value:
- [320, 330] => -0.96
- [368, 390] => -4.43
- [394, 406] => -3.78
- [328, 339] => -1.36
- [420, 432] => -1.69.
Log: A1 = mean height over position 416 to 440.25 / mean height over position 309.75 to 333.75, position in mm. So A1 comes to 0.73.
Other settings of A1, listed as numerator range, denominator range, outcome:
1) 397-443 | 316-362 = 0.84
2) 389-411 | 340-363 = 1.06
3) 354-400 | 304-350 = 0.96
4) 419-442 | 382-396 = 0.72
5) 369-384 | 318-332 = 0.92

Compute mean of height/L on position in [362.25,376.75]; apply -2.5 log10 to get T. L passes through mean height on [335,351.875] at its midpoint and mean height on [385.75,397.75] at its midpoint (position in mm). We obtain 0.06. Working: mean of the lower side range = 4.59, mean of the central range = 4.43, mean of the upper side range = 4.76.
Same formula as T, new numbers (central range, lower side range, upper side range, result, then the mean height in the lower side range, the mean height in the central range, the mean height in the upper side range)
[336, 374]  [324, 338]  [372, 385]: 0.07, 4.95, 4.48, 4.62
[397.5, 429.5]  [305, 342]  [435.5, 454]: -0.22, 4.87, 4.29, 3.03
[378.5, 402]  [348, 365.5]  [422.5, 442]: -0.21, 4.4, 4.74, 3.31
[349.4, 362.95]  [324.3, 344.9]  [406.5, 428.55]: 0.07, 4.87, 4.41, 4.16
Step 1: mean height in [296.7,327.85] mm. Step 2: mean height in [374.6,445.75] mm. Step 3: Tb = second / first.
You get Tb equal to 0.9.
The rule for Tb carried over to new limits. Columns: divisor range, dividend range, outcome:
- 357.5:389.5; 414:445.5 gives 0.78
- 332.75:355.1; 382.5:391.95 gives 1.04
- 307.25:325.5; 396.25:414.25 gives 0.94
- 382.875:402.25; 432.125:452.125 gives 0.64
